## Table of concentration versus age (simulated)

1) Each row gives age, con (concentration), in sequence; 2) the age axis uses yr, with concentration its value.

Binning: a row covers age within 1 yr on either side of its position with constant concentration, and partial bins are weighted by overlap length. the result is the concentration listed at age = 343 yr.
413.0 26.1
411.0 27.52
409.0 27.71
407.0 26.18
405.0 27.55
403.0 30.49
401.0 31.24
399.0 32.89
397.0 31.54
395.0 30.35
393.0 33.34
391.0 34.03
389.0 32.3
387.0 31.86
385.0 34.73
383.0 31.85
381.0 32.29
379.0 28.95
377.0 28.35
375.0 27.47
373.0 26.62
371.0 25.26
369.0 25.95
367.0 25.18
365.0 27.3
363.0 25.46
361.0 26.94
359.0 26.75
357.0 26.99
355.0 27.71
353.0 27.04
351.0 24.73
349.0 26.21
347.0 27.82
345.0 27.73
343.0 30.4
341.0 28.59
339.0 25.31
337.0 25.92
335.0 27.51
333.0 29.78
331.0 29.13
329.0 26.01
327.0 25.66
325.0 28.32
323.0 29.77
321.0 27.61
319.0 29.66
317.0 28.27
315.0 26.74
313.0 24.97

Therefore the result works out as 30.4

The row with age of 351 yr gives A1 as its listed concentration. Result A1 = 24.73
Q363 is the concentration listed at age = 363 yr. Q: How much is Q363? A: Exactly 25.46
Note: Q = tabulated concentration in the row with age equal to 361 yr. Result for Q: 26.94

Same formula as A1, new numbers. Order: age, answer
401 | 31.24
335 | 27.51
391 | 34.03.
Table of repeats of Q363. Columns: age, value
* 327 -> 25.66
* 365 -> 27.3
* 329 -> 26.01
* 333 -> 29.78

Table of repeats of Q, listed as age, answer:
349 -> 26.21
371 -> 25.26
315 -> 26.74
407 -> 26.18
